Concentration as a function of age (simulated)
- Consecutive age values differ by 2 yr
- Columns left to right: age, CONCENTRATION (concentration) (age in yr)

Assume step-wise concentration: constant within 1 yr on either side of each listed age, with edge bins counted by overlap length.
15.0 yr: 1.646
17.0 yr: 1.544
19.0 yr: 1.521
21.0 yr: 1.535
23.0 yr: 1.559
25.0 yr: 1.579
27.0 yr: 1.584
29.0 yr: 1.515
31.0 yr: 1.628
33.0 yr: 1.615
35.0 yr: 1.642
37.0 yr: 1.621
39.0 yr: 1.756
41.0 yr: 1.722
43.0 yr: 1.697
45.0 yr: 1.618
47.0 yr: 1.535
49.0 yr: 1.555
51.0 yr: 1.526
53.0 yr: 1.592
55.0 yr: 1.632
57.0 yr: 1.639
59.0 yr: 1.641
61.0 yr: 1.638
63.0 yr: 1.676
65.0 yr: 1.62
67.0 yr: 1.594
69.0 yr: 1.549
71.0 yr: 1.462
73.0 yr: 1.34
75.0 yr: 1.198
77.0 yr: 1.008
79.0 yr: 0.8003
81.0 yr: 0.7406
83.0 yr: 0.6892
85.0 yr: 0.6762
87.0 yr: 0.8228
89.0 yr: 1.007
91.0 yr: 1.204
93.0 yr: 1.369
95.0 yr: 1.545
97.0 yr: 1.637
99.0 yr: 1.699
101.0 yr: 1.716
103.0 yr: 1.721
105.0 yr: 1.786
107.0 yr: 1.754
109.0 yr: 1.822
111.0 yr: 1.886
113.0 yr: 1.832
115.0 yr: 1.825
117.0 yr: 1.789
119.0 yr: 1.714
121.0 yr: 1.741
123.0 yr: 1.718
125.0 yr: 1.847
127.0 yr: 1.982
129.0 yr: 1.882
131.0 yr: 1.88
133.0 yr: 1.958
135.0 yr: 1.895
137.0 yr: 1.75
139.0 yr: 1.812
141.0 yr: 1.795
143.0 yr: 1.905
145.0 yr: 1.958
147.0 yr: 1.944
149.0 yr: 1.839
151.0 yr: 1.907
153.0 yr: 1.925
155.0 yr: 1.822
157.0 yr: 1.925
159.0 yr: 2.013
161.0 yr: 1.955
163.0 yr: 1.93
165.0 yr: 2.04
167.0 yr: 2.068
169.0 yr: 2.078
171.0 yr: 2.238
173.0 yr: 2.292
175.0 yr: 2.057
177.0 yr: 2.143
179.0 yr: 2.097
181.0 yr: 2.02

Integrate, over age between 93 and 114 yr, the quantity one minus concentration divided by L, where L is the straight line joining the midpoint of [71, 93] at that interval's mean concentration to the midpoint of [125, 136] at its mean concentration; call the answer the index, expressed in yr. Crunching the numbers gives -4.9 yr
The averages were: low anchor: 0.991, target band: 1.72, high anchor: 1.91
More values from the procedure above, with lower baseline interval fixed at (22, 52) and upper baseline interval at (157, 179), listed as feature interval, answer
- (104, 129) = 1.1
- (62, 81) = 4.4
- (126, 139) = 0.4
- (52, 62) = 0.3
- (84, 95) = 4.5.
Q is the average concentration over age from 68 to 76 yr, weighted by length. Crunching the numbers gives 1.39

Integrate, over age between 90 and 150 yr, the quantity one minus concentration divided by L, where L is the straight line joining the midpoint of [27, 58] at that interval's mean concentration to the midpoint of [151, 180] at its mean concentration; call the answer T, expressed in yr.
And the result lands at 3.5 yr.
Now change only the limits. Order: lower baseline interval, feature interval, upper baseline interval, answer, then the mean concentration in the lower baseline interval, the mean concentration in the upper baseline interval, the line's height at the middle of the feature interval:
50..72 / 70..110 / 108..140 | 9.7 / 1.6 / 1.83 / 1.71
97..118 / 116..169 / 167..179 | 2.3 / 1.78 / 2.15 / 1.98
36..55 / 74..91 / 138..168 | 8.3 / 1.63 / 1.92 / 1.73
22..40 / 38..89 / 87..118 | 7.3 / 1.61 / 1.61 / 1.61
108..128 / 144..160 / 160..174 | 0.7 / 1.82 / 2.09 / 2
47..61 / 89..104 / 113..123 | 1.7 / 1.6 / 1.77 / 1.71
